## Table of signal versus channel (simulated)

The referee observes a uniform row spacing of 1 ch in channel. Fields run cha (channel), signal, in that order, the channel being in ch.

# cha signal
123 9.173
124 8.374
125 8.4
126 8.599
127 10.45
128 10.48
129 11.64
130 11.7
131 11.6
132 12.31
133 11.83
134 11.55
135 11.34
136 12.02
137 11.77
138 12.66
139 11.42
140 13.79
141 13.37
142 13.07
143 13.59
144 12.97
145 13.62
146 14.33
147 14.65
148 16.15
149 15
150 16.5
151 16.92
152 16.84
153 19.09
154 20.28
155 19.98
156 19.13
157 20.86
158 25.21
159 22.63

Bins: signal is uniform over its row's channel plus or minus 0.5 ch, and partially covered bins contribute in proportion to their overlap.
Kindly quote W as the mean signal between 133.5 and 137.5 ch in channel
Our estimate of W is 11.7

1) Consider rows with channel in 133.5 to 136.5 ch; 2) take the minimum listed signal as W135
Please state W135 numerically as 11.34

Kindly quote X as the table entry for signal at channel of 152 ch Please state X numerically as 16.84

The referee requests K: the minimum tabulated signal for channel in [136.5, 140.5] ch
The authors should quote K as 11.42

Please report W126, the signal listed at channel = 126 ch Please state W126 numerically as 8.599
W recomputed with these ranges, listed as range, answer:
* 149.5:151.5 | 16.7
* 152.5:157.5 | 19.9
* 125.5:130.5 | 10.6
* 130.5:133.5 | 11.9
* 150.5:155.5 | 18.6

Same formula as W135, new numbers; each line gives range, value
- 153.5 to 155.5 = 19.98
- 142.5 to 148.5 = 12.97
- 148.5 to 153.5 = 15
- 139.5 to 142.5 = 13.07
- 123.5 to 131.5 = 8.374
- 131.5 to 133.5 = 11.83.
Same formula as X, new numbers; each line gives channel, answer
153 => 19.09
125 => 8.4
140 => 13.79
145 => 13.62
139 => 11.42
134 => 11.55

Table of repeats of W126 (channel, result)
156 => 19.13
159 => 22.63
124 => 8.374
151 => 16.92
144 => 12.97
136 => 12.02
